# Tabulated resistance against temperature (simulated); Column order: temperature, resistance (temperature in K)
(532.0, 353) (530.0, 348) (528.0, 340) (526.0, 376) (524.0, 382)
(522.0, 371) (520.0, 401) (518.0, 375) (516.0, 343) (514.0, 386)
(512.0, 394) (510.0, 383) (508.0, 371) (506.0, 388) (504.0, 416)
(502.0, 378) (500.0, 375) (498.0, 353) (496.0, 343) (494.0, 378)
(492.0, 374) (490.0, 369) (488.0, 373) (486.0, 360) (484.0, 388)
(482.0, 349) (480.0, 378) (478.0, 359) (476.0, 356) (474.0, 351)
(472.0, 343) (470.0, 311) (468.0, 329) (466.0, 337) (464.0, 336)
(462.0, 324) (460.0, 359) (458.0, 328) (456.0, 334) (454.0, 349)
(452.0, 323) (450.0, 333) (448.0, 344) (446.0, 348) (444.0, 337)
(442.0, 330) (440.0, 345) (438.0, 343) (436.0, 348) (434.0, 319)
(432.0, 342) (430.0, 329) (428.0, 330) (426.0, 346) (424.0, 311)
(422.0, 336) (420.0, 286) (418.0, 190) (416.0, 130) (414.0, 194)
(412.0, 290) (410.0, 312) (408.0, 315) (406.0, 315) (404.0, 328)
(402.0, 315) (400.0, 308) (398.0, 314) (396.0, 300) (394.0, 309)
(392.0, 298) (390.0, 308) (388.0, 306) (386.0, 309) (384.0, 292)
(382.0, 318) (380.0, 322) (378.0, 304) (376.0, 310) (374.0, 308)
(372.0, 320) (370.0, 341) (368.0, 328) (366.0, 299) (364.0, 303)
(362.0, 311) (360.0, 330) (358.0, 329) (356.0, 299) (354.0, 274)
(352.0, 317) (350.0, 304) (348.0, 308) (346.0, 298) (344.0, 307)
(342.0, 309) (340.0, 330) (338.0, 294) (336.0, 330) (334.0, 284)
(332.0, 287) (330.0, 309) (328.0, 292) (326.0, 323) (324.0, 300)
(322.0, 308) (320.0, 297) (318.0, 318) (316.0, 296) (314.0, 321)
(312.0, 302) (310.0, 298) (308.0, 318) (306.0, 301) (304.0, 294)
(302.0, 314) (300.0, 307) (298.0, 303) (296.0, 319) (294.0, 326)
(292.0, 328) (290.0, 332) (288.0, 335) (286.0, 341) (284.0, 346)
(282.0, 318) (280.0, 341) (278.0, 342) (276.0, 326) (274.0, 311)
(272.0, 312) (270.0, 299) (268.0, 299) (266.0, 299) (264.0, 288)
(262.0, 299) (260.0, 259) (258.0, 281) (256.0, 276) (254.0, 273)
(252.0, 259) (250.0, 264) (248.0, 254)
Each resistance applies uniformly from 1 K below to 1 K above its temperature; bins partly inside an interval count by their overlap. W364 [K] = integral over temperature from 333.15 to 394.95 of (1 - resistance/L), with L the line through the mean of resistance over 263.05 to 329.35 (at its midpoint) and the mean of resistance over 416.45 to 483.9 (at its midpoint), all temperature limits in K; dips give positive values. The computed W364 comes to 2.3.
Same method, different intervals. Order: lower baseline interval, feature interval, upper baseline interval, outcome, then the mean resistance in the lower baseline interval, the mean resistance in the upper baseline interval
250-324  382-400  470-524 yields 1.8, 307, 370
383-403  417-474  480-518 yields 1.8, 306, 374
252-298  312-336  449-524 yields 1.3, 310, 360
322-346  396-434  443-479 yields 3.7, 306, 339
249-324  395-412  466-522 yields 1.4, 307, 367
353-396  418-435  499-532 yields 0.9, 310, 376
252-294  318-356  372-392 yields 0.6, 309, 309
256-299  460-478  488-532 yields 1.2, 314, 373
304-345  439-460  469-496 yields 0.6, 306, 360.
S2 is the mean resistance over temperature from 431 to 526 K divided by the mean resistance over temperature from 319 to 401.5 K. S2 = 1.2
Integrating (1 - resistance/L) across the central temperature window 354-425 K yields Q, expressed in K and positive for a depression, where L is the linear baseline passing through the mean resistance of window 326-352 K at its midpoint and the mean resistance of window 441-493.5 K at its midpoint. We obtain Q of 4.9 K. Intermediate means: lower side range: 306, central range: 299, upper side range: 347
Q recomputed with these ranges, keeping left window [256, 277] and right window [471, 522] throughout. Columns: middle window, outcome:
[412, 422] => 3.6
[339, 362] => 1.0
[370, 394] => 1.7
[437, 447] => 0.4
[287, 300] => -0.7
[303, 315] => 0.2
